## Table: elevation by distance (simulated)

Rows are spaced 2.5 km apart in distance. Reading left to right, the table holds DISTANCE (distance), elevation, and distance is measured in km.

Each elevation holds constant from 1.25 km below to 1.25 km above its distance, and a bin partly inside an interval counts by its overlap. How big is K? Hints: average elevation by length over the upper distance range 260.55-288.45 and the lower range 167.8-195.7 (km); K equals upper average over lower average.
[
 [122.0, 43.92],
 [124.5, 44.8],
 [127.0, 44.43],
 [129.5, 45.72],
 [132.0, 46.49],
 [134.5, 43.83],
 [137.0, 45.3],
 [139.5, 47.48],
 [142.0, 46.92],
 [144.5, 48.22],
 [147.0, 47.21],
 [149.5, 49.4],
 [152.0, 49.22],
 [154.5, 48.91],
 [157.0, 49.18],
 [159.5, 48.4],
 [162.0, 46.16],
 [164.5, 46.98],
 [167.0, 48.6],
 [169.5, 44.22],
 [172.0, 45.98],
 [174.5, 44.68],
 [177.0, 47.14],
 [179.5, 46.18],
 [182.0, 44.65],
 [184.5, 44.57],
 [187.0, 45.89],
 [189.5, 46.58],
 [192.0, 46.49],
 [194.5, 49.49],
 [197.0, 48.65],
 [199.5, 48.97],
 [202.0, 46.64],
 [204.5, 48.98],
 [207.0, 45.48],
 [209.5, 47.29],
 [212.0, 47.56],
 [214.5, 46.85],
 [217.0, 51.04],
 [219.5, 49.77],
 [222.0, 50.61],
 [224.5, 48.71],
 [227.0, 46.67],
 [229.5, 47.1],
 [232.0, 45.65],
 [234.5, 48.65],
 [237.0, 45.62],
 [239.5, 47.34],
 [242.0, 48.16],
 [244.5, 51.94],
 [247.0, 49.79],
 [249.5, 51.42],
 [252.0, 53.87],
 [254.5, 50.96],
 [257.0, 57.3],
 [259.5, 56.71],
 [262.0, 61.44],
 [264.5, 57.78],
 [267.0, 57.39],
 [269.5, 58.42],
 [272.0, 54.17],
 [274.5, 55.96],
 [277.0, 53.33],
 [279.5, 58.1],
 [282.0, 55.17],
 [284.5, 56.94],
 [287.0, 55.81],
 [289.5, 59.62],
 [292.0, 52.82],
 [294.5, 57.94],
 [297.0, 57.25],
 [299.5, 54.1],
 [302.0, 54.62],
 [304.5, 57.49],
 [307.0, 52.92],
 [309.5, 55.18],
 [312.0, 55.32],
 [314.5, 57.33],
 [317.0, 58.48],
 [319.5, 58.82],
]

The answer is 1.23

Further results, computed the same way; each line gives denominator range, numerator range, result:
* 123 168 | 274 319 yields 1.19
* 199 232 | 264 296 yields 1.17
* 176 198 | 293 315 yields 1.20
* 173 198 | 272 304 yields 1.21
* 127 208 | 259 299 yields 1.21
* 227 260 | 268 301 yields 1.12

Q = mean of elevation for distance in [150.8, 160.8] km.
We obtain 48.9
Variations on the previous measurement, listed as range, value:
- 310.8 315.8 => 56.4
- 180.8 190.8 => 45.4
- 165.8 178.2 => 46.1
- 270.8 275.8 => 55.1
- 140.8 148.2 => 47.5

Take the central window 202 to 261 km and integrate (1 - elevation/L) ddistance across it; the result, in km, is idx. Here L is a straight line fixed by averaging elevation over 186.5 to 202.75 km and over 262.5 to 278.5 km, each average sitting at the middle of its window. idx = 2.8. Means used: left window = 47.6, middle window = 49.4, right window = 56.5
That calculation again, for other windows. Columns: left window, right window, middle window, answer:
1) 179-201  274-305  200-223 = 0.28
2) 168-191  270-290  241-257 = 0.40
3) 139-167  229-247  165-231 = 1.02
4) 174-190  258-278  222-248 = 2.24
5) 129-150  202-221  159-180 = 0.37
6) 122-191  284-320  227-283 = 0.31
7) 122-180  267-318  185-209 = 1.15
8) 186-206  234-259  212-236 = 0.54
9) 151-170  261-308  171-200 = 1.76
